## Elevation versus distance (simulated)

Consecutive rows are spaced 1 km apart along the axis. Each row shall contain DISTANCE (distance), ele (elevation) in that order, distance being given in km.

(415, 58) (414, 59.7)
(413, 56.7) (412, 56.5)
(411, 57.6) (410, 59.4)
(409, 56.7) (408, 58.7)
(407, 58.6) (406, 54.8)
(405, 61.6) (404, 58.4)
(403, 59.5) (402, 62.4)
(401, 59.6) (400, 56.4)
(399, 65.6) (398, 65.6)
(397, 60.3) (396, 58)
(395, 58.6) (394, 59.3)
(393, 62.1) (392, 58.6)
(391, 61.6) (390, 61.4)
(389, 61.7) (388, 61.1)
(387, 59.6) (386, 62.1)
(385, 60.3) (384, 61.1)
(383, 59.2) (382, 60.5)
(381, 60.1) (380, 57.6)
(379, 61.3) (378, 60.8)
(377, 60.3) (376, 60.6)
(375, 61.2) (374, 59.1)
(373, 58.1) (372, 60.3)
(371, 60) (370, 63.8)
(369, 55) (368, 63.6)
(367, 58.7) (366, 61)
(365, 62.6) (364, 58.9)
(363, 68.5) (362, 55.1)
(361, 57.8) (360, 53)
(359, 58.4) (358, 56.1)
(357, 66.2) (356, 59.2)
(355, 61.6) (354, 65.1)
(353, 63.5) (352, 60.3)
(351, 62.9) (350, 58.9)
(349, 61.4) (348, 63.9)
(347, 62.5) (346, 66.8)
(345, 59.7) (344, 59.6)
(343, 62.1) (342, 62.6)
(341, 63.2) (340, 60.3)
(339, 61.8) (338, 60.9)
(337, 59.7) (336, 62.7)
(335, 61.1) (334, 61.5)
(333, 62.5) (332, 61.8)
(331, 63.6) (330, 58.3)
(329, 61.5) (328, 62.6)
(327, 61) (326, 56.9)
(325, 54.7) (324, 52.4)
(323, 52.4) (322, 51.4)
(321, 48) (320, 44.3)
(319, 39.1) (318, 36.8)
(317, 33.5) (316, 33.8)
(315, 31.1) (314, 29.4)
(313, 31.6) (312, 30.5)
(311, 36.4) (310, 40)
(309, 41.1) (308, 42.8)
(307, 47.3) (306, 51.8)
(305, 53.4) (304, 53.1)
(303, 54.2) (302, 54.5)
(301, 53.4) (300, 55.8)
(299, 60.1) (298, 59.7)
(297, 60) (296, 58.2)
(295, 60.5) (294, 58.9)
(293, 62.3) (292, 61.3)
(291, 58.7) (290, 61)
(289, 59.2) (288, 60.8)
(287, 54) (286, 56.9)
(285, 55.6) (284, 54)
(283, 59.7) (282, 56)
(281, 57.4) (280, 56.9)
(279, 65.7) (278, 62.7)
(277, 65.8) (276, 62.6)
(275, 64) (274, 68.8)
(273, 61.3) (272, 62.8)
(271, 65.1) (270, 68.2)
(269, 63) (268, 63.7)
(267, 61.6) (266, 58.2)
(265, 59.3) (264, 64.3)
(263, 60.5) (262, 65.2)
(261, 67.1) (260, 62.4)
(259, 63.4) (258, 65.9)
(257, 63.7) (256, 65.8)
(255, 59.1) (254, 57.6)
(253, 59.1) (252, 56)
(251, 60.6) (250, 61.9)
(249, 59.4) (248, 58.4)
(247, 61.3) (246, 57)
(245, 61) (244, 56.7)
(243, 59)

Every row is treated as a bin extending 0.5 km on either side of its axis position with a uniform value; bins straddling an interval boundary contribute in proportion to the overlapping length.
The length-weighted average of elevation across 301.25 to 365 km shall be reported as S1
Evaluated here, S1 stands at 54.5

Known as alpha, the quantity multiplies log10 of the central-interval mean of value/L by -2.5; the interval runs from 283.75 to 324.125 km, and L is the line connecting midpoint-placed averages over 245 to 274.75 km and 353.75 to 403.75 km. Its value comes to 0.23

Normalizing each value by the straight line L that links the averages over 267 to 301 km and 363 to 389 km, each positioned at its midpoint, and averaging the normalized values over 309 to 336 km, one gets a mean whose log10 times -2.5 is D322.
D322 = 0.24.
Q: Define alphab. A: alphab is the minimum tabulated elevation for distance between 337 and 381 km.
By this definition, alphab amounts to 53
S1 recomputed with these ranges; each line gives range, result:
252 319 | 55.8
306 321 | 37.8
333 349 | 61.9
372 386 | 60.1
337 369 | 61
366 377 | 60.1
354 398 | 60.2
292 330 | 49.3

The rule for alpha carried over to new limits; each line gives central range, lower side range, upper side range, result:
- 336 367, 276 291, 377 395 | -0.020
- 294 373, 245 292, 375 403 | 0.101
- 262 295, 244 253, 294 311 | -0.102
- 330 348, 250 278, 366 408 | -0.012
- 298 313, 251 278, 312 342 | 0.166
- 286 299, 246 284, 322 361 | 0.034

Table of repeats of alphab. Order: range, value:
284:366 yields 29.4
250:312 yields 30.5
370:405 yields 56.4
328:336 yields 58.3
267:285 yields 54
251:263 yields 56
